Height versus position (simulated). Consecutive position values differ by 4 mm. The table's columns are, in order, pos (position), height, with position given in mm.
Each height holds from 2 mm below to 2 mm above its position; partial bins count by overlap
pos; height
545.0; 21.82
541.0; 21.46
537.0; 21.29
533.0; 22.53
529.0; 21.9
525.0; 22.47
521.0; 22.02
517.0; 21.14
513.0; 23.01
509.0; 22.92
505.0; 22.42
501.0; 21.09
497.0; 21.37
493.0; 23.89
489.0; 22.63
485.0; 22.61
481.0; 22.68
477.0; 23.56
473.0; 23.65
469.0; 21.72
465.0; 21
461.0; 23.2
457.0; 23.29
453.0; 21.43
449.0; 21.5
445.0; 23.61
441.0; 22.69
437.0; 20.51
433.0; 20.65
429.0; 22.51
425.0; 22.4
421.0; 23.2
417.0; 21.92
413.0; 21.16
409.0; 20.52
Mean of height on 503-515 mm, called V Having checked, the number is 22.8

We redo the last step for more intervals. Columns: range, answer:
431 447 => 21.9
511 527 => 22.2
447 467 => 22.1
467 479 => 23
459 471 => 22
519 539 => 22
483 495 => 23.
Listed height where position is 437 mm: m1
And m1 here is 20.51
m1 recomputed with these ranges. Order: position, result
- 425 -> 22.4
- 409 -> 20.52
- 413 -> 21.16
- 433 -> 20.65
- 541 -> 21.46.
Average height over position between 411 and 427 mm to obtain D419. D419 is 22.2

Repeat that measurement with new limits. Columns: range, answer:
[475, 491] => 22.9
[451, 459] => 22.4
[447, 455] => 21.5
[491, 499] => 22.6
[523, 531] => 22.2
